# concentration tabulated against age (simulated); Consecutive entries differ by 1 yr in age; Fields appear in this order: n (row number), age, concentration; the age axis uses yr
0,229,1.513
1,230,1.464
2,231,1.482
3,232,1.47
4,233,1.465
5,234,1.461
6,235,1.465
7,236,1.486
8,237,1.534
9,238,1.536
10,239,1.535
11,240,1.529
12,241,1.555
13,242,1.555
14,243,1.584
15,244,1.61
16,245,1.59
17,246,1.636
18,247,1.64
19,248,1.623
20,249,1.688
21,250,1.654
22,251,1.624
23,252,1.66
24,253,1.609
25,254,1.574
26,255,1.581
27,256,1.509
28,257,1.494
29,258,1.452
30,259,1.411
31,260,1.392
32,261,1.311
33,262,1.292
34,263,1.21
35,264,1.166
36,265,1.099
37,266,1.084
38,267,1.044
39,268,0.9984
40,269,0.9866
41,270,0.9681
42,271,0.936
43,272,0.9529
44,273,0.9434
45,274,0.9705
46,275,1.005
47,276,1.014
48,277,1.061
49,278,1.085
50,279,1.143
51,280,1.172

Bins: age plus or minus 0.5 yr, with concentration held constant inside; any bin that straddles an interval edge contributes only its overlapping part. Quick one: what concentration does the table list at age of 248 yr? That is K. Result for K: 1.623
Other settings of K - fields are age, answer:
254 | 1.574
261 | 1.311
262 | 1.292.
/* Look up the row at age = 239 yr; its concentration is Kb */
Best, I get 1.535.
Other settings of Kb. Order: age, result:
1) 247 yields 1.64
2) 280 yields 1.172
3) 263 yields 1.21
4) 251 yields 1.624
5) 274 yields 0.9705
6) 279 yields 1.143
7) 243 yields 1.584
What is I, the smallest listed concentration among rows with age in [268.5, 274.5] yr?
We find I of 0.936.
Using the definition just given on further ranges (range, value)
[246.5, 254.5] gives 1.574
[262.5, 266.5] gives 1.084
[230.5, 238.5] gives 1.461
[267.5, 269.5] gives 0.9866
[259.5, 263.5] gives 1.21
